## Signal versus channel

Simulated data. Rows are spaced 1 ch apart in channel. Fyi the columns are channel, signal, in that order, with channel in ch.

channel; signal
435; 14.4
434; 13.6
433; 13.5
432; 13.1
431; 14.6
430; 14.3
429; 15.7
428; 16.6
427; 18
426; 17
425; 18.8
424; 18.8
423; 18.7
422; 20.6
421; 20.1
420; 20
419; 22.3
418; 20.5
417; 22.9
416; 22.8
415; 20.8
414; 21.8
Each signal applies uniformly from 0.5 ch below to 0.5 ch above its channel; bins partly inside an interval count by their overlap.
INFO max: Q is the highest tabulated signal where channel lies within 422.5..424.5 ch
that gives 18.8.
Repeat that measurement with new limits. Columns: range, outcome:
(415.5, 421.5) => 22.9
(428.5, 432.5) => 15.7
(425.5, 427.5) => 18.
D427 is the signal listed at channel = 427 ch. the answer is 18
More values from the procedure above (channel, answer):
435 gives 14.4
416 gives 22.8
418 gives 20.5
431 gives 14.6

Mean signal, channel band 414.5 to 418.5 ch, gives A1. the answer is 21.8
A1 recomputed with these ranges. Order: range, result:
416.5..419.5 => 21.9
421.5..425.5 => 19.2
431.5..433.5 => 13.3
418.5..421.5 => 20.8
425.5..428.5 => 17.2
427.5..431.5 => 15.3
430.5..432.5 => 13.8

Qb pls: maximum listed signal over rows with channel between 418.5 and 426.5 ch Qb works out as 22.3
